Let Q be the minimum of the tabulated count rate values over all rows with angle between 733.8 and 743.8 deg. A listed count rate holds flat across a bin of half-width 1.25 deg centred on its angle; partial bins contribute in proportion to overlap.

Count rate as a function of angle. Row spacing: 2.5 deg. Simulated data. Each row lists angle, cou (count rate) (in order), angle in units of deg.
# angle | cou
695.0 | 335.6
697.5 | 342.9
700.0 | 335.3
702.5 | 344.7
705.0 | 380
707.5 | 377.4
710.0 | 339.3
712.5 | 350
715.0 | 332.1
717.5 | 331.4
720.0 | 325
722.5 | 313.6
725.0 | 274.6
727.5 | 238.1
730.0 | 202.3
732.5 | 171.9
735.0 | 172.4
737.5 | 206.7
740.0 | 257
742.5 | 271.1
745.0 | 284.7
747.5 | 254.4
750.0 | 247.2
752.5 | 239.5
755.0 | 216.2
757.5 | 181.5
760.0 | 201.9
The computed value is 172.4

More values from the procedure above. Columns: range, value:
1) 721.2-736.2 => 171.9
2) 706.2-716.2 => 332.1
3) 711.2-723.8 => 313.6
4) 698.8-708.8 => 335.3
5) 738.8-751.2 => 247.2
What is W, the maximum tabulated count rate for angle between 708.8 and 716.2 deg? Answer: 350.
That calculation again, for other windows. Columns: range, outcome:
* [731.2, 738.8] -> 206.7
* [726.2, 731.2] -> 238.1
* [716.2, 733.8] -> 331.4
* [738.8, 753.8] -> 284.7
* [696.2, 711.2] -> 380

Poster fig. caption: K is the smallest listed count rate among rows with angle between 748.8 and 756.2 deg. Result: 216.2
